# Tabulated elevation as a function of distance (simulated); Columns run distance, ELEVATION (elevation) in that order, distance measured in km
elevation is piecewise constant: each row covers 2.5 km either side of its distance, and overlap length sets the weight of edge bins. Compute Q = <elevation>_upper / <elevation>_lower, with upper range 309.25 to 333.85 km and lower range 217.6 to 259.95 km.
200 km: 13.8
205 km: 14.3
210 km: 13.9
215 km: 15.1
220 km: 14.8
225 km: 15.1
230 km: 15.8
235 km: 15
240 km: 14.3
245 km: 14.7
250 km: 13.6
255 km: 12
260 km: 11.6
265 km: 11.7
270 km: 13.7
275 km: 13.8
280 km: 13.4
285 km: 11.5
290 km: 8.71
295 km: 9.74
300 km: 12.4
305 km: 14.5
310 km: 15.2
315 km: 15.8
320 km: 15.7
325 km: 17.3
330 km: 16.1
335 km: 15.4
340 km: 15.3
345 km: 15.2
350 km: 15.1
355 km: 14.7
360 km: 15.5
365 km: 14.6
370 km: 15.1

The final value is 1.13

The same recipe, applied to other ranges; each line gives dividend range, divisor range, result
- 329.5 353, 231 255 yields 1.08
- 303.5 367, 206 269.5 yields 1.11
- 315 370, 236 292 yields 1.22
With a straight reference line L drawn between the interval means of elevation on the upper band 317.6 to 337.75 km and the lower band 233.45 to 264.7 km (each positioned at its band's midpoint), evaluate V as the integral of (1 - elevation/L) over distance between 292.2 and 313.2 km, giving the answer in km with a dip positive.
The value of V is 3.1 km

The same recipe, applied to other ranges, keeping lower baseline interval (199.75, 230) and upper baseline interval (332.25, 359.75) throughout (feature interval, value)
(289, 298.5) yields 3.4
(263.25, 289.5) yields 4.2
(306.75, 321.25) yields -0.4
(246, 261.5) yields 2.2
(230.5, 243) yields -0.1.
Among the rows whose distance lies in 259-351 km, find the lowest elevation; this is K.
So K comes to 8.71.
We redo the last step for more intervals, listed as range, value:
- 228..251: 13.6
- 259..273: 11.6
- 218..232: 14.8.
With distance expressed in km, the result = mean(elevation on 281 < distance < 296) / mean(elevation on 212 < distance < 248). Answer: 0.7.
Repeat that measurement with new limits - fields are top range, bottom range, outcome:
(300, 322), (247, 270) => 1.20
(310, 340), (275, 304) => 1.38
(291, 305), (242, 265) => 0.89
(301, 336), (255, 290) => 1.27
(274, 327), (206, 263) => 0.95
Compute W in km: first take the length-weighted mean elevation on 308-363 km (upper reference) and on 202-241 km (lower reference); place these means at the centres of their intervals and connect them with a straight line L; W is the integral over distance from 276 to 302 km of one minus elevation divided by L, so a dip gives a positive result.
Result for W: 6.77 km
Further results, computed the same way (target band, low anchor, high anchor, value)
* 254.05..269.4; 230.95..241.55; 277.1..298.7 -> 1.11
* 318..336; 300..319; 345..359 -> -1.55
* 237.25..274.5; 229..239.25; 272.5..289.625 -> 1.95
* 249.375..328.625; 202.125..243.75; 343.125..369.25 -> 9.06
